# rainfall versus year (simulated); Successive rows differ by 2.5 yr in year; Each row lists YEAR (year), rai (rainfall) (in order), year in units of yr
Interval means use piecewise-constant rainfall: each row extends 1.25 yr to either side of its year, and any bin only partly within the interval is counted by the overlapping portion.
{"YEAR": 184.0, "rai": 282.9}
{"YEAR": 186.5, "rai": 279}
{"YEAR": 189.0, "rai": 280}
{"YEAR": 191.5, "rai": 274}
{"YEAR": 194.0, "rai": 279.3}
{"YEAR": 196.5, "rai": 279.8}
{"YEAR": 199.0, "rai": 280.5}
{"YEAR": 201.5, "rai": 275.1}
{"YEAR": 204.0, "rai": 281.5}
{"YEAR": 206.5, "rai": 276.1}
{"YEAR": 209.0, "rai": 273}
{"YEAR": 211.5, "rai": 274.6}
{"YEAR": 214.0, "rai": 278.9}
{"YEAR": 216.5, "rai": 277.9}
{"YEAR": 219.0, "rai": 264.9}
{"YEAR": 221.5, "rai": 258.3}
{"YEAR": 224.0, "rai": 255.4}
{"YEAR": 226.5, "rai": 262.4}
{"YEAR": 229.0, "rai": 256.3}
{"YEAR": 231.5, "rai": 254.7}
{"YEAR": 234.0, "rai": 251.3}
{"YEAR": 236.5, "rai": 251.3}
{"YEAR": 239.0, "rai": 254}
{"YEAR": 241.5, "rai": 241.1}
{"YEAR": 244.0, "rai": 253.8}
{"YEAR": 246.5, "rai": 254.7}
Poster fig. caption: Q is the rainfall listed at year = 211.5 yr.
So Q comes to 274.6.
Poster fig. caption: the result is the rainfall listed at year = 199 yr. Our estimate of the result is 280.5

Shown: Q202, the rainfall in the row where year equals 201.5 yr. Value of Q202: 275.1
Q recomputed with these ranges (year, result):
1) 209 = 273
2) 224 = 255.4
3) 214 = 278.9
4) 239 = 254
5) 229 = 256.3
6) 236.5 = 251.3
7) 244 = 253.8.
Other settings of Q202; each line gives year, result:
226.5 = 262.4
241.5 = 241.1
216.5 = 277.9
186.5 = 279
